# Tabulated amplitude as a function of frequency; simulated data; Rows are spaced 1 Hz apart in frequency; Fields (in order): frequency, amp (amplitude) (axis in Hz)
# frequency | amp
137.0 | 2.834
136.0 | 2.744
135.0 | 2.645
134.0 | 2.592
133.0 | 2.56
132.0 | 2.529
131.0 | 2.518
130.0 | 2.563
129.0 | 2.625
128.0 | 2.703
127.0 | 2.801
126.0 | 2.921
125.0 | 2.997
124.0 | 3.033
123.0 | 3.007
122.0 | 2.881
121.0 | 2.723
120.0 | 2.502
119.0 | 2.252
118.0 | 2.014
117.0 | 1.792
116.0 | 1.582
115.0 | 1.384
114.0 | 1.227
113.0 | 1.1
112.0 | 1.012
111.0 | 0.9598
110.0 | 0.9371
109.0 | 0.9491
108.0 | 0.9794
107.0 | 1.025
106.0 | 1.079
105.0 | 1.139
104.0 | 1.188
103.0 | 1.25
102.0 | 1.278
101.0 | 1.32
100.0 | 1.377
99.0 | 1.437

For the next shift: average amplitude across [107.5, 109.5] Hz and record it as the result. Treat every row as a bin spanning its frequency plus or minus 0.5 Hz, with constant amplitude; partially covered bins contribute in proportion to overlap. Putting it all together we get 0.964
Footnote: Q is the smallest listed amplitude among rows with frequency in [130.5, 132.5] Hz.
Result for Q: 2.518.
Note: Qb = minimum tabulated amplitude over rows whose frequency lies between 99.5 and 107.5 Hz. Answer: 1.025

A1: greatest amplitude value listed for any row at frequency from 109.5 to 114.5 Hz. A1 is 1.227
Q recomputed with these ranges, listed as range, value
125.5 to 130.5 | 2.563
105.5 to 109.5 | 0.9491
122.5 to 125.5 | 2.997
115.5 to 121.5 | 1.582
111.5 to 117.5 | 1.012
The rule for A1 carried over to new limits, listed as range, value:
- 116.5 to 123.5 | 3.007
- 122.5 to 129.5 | 3.033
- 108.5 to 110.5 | 0.9491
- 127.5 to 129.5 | 2.703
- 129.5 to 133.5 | 2.563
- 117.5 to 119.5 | 2.252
